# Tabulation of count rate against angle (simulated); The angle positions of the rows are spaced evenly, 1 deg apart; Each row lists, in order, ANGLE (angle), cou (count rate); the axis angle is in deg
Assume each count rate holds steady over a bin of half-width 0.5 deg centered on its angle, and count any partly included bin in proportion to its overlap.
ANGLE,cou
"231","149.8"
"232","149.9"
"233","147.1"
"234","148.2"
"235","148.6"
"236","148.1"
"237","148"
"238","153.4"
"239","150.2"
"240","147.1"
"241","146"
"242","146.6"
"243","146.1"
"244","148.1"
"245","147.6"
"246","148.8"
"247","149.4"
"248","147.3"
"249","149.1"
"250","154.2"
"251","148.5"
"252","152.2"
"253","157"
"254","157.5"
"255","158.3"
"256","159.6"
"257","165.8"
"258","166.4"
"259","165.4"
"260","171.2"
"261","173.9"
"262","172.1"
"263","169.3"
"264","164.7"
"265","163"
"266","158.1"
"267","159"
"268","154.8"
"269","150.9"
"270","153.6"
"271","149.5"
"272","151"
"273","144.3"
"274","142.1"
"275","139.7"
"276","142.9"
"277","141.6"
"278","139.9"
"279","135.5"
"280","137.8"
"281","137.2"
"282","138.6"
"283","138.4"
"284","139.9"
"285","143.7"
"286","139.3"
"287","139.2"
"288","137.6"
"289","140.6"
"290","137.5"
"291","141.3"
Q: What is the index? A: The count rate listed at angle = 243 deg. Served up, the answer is 146.1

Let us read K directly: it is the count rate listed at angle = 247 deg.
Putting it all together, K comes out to 149.4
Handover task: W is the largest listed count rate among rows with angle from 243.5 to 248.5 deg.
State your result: 149.4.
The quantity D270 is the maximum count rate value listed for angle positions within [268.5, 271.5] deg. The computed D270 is 153.6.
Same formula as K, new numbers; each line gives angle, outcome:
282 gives 138.6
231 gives 149.8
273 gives 144.3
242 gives 146.6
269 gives 150.9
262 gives 172.1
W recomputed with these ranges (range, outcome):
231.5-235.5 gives 149.9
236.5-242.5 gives 153.4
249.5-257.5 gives 165.8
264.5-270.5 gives 163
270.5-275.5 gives 151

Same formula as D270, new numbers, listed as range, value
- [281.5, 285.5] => 143.7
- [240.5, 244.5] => 148.1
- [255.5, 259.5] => 166.4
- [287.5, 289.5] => 140.6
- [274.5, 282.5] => 142.9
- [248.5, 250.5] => 154.2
